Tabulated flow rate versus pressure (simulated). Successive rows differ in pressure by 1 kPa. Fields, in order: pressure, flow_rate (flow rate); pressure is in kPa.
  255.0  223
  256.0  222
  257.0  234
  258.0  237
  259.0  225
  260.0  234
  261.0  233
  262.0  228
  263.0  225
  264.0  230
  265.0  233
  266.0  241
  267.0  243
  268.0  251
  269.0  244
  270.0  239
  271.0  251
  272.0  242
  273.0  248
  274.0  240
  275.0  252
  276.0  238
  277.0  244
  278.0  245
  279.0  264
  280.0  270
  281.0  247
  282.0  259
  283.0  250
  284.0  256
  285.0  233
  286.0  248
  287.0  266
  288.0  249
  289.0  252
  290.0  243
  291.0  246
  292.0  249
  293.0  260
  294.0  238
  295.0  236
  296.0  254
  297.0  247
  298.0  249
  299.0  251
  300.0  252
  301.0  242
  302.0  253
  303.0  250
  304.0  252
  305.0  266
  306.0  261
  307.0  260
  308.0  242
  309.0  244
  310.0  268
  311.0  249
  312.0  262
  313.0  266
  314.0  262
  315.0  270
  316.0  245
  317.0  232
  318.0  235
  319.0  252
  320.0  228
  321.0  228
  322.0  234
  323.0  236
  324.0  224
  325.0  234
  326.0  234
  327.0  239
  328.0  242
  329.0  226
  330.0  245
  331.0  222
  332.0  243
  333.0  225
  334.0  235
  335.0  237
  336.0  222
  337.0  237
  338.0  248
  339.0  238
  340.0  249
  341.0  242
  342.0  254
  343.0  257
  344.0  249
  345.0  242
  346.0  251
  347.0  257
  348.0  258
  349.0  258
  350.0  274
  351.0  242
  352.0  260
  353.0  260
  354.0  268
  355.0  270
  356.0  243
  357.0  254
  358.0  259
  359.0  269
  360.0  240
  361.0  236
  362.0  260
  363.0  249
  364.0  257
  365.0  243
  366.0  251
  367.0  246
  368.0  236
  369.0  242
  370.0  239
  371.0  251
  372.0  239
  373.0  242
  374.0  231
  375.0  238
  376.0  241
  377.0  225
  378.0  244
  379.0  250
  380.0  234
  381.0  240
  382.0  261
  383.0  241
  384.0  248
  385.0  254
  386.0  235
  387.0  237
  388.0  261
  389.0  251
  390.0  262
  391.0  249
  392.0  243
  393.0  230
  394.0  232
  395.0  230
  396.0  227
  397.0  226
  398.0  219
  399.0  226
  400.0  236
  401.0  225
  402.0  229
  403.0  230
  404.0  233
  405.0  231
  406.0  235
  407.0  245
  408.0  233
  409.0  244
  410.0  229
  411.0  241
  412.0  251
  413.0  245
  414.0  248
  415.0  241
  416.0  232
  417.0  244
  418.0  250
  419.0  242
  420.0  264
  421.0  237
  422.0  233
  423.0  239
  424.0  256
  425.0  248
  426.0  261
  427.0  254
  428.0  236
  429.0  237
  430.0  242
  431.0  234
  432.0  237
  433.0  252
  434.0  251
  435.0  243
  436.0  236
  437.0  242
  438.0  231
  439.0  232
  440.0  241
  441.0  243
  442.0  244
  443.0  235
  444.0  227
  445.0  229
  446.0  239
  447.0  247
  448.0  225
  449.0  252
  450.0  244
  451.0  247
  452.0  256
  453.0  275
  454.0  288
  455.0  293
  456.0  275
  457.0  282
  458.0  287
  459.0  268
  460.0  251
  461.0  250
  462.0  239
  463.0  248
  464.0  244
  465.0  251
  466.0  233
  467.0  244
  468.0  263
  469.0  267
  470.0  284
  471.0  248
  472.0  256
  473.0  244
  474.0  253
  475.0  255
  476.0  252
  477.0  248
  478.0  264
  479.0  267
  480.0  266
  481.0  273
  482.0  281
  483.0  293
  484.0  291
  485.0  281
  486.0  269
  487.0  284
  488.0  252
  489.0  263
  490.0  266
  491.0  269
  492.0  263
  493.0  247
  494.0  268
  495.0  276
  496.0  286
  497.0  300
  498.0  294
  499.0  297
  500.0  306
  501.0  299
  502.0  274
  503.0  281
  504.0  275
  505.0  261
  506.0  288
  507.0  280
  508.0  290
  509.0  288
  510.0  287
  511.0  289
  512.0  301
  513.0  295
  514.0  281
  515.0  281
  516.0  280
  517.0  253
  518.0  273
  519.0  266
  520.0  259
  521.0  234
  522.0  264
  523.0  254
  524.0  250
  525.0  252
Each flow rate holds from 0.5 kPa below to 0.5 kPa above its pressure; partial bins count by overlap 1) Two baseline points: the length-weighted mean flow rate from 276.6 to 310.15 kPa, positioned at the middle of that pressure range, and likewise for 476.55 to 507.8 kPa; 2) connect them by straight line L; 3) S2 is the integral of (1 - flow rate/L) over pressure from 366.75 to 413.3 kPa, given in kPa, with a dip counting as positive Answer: 4.3 kPa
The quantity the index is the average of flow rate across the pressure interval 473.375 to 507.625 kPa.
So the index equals 274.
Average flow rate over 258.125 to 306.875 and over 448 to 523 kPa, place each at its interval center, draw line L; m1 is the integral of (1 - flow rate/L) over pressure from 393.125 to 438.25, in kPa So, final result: 3.9 kPa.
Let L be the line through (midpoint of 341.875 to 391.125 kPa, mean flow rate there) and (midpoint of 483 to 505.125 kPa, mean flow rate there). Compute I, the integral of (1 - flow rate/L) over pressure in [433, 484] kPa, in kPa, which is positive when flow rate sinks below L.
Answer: 2.9 kPa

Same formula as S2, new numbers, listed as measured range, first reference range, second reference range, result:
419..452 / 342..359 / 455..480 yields 2.0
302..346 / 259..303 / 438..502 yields 0.9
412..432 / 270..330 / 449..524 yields 1.3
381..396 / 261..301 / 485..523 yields 0.9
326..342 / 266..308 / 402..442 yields 0.6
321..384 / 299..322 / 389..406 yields -0.6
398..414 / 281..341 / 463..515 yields 1.5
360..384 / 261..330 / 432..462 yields 0.5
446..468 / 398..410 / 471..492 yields -0.1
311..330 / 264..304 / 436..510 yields 0.7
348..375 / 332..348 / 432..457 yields -0.7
